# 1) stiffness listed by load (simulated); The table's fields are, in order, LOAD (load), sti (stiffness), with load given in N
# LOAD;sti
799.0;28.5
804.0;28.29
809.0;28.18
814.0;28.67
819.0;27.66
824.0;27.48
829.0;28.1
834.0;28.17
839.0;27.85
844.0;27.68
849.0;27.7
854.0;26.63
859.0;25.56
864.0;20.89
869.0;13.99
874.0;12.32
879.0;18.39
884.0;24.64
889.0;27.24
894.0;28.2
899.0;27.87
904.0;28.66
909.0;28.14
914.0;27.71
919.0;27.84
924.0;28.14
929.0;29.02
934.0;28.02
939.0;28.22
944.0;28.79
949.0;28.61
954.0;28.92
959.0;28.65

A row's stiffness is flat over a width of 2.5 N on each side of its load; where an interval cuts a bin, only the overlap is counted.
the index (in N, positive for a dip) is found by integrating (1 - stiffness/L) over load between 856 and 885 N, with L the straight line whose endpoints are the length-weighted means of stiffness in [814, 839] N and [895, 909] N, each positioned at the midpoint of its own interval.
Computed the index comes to 9.2 N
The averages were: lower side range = 27.9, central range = 19.1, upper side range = 28.2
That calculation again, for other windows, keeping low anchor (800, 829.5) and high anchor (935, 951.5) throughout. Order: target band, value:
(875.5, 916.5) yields 3.37 N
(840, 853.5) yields 0.30 N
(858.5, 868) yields 2.34 N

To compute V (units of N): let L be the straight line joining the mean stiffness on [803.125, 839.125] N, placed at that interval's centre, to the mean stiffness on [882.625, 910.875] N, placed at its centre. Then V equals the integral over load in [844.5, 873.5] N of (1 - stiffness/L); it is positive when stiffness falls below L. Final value 5.5 N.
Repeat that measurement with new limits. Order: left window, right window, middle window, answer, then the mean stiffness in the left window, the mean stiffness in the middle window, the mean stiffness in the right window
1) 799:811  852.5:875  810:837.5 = -2.57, 28.3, 28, 20.1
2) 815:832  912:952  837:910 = 9.82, 27.8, 24.3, 28.3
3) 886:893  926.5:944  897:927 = -0.24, 27.3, 28.1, 28.5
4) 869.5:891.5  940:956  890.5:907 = -4.29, 20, 28.2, 28.7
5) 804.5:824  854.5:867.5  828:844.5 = -1.45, 28.1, 28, 23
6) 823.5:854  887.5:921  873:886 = 4.18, 27.8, 18.9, 28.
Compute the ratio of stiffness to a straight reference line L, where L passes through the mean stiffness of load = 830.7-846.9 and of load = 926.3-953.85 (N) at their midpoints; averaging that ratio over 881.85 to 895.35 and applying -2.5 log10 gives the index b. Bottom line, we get 0.06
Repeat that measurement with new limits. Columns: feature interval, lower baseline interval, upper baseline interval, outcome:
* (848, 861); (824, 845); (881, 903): 0.04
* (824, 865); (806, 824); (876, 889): -0.05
